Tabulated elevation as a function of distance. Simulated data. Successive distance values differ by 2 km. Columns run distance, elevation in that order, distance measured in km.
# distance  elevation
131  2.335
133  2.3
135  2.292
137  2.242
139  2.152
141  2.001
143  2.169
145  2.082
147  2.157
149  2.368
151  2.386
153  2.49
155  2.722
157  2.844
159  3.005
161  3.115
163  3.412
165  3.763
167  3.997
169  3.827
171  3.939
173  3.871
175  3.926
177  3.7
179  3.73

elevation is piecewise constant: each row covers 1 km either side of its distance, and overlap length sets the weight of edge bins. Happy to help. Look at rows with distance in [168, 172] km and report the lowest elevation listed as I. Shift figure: 3.827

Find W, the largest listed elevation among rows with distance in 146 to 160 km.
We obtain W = 3.005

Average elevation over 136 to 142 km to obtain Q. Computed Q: 2.13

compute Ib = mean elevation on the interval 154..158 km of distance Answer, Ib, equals 2.78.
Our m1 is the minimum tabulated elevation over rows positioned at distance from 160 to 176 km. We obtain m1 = 3.115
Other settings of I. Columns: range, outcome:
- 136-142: 2.001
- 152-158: 2.49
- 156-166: 2.844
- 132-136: 2.292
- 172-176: 3.871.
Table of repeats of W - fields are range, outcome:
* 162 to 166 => 3.763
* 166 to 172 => 3.997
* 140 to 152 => 2.386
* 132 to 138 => 2.3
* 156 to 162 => 3.115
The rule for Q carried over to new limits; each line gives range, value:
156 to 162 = 2.99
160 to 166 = 3.43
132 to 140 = 2.25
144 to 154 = 2.3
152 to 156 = 2.61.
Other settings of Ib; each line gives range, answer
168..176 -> 3.89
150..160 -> 2.69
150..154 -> 2.44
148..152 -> 2.38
